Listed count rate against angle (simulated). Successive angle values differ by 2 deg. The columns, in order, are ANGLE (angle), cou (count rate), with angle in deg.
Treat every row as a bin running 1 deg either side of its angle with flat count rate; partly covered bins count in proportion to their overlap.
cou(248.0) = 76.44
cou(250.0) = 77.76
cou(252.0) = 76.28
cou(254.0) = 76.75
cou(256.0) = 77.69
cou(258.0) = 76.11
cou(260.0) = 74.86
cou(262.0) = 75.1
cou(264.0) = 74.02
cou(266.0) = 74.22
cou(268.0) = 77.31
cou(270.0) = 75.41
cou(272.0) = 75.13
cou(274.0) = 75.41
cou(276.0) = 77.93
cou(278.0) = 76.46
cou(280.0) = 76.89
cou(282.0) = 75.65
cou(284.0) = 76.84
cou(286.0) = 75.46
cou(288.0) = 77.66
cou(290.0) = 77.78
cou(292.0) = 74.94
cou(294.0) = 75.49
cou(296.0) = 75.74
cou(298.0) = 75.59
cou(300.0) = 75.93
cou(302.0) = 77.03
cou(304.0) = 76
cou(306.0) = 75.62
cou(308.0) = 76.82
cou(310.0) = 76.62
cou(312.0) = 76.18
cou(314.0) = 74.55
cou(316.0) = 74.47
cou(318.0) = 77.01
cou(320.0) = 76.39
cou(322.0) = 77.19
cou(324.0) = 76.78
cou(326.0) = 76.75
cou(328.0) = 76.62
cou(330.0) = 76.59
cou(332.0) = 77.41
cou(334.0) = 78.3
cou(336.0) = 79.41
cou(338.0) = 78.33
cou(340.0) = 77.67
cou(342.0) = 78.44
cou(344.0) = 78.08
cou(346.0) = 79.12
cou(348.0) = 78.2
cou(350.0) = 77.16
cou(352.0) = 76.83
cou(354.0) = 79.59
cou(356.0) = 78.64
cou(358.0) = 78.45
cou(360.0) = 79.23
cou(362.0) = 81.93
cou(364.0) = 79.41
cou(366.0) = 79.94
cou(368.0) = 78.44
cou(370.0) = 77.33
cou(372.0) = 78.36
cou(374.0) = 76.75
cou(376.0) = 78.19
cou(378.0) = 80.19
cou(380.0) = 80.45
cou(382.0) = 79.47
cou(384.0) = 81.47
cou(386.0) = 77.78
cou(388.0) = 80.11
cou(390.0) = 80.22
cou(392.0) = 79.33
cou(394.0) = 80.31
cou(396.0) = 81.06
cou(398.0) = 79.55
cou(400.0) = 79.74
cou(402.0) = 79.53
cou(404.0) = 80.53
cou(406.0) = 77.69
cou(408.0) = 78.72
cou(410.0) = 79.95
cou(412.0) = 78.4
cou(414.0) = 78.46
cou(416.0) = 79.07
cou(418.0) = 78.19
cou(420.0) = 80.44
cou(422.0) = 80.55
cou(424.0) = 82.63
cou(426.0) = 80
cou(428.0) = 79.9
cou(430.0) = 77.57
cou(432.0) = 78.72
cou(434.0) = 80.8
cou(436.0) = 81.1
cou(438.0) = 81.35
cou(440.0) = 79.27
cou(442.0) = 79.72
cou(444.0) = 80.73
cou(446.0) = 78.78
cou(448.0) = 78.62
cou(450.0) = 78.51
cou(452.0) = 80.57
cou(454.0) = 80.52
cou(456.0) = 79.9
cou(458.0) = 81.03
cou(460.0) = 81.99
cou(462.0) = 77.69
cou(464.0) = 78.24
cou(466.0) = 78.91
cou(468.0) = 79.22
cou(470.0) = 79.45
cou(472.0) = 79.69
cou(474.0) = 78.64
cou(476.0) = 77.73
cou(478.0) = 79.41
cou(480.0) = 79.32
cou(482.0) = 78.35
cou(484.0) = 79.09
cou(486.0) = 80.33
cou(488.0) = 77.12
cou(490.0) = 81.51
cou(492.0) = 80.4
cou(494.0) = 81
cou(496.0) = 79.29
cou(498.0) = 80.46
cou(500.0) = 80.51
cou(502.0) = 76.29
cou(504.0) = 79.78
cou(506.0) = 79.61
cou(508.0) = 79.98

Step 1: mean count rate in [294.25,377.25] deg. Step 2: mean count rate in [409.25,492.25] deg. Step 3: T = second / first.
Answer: 1.0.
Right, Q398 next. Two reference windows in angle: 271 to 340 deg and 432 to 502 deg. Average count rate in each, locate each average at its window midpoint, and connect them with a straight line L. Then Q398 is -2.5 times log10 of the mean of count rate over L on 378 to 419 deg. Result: -0.017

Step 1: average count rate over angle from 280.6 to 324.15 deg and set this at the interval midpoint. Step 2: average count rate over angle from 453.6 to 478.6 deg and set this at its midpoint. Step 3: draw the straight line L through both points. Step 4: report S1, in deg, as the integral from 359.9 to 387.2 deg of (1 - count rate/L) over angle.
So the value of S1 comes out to -0.6 deg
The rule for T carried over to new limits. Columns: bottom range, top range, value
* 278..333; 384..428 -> 1.04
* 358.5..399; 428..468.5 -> 1.00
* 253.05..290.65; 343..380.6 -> 1.03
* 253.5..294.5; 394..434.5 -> 1.05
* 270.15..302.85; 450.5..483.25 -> 1.04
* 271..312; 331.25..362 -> 1.03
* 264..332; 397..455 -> 1.05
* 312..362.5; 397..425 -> 1.02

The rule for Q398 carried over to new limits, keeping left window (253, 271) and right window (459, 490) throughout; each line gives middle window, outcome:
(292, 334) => 0.004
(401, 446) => -0.019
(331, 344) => -0.019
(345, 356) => -0.015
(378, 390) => -0.031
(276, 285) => -0.009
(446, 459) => -0.014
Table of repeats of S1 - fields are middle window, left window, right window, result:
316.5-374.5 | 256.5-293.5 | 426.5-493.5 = -0.55 deg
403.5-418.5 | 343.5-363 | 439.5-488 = 0.04 deg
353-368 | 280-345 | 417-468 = -0.33 deg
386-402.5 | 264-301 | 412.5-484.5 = -0.31 deg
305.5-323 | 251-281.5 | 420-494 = 0.18 deg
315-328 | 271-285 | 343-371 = 0.20 deg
